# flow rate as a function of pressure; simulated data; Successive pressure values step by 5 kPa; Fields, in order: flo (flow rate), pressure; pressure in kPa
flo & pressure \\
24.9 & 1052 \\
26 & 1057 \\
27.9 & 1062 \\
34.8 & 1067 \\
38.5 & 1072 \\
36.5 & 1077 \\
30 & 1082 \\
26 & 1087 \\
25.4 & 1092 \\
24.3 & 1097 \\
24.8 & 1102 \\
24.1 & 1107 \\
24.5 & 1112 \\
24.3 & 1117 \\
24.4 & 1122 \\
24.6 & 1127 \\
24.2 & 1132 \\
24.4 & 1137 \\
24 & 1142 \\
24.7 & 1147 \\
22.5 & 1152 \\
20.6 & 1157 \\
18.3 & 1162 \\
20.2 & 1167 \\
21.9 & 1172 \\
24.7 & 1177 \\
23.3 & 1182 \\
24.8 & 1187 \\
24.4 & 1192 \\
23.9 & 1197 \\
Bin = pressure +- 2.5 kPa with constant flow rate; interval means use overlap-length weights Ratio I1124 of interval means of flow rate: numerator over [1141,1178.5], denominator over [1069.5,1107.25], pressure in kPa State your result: 0.8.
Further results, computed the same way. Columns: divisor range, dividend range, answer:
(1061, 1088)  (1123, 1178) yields 0.69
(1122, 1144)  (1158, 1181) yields 0.88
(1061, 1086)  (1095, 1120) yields 0.73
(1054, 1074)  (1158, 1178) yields 0.67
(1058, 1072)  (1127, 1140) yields 0.76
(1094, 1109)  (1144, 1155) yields 0.96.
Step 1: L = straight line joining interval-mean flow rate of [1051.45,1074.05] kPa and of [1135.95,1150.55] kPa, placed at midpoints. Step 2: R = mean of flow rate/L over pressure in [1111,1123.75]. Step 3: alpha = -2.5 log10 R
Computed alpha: 0.08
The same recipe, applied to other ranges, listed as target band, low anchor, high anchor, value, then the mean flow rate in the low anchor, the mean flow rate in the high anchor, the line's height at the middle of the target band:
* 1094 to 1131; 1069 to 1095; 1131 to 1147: 0.13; 31.2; 24.3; 27.5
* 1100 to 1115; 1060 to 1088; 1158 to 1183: 0.18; 32.7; 21.5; 28.8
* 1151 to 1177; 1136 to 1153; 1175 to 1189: 0.15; 24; 24.2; 24.1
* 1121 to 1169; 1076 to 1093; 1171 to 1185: 0.13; 29.2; 23.5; 25.5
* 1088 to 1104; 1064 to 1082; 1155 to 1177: 0.26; 35.4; 20.7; 31.8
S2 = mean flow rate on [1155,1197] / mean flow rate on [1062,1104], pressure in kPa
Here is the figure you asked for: 0.75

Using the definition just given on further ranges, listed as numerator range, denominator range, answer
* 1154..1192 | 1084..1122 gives 0.89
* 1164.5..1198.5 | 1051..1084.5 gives 0.74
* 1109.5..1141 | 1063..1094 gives 0.77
